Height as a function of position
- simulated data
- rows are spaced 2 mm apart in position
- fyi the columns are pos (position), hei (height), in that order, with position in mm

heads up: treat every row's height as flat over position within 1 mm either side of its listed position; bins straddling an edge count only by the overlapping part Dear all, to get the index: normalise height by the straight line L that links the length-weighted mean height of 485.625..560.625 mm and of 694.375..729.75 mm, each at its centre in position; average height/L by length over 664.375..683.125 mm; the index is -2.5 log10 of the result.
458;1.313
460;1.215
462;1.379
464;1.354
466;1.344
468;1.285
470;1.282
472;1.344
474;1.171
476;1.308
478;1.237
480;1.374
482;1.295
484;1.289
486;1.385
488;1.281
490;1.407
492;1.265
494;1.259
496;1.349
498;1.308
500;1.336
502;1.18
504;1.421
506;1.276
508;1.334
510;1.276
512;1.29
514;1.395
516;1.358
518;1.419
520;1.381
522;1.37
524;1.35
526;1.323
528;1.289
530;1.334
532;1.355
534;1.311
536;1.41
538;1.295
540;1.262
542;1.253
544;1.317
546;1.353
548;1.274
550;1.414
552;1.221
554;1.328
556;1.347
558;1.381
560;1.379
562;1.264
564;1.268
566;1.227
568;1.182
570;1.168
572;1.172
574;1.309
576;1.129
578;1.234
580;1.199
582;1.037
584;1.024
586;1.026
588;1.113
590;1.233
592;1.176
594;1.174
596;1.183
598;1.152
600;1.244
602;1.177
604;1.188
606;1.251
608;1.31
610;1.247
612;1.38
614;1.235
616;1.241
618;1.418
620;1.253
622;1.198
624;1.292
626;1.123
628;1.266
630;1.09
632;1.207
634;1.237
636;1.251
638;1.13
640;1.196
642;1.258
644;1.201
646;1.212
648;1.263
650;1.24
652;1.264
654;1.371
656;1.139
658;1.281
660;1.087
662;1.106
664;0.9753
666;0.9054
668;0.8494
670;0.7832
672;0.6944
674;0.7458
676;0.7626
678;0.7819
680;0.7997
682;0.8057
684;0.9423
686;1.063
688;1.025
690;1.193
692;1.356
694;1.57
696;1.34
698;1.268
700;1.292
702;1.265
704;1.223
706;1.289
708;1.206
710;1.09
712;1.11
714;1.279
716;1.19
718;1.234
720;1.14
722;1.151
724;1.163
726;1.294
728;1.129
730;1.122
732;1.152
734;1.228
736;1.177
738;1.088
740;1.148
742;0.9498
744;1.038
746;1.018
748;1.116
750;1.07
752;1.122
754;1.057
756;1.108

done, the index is 0.48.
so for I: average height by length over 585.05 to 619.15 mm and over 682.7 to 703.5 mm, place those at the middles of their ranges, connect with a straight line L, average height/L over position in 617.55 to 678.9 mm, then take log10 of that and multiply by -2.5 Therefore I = 0.10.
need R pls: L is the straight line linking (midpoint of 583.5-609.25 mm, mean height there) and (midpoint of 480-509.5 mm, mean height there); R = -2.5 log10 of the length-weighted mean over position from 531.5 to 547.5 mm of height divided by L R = -0.05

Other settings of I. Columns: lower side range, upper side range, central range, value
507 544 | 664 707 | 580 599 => 0.08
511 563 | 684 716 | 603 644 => 0.03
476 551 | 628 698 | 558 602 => 0.03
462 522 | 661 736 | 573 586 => 0.07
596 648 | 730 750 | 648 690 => 0.19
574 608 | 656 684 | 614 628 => -0.18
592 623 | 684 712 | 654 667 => 0.12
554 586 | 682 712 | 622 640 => 0.01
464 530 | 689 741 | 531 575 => 0.00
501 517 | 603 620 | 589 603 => 0.08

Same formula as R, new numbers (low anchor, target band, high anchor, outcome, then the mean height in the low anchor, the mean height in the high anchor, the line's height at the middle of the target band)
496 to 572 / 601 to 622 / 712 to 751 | -0.02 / 1.31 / 1.14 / 1.25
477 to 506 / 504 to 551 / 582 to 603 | -0.07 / 1.31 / 1.14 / 1.25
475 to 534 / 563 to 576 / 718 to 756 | 0.05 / 1.33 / 1.12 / 1.27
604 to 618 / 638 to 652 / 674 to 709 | -0.01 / 1.28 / 1.12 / 1.21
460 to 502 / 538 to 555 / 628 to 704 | -0.06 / 1.31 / 1.11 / 1.24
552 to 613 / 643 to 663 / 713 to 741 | -0.02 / 1.22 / 1.18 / 1.2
